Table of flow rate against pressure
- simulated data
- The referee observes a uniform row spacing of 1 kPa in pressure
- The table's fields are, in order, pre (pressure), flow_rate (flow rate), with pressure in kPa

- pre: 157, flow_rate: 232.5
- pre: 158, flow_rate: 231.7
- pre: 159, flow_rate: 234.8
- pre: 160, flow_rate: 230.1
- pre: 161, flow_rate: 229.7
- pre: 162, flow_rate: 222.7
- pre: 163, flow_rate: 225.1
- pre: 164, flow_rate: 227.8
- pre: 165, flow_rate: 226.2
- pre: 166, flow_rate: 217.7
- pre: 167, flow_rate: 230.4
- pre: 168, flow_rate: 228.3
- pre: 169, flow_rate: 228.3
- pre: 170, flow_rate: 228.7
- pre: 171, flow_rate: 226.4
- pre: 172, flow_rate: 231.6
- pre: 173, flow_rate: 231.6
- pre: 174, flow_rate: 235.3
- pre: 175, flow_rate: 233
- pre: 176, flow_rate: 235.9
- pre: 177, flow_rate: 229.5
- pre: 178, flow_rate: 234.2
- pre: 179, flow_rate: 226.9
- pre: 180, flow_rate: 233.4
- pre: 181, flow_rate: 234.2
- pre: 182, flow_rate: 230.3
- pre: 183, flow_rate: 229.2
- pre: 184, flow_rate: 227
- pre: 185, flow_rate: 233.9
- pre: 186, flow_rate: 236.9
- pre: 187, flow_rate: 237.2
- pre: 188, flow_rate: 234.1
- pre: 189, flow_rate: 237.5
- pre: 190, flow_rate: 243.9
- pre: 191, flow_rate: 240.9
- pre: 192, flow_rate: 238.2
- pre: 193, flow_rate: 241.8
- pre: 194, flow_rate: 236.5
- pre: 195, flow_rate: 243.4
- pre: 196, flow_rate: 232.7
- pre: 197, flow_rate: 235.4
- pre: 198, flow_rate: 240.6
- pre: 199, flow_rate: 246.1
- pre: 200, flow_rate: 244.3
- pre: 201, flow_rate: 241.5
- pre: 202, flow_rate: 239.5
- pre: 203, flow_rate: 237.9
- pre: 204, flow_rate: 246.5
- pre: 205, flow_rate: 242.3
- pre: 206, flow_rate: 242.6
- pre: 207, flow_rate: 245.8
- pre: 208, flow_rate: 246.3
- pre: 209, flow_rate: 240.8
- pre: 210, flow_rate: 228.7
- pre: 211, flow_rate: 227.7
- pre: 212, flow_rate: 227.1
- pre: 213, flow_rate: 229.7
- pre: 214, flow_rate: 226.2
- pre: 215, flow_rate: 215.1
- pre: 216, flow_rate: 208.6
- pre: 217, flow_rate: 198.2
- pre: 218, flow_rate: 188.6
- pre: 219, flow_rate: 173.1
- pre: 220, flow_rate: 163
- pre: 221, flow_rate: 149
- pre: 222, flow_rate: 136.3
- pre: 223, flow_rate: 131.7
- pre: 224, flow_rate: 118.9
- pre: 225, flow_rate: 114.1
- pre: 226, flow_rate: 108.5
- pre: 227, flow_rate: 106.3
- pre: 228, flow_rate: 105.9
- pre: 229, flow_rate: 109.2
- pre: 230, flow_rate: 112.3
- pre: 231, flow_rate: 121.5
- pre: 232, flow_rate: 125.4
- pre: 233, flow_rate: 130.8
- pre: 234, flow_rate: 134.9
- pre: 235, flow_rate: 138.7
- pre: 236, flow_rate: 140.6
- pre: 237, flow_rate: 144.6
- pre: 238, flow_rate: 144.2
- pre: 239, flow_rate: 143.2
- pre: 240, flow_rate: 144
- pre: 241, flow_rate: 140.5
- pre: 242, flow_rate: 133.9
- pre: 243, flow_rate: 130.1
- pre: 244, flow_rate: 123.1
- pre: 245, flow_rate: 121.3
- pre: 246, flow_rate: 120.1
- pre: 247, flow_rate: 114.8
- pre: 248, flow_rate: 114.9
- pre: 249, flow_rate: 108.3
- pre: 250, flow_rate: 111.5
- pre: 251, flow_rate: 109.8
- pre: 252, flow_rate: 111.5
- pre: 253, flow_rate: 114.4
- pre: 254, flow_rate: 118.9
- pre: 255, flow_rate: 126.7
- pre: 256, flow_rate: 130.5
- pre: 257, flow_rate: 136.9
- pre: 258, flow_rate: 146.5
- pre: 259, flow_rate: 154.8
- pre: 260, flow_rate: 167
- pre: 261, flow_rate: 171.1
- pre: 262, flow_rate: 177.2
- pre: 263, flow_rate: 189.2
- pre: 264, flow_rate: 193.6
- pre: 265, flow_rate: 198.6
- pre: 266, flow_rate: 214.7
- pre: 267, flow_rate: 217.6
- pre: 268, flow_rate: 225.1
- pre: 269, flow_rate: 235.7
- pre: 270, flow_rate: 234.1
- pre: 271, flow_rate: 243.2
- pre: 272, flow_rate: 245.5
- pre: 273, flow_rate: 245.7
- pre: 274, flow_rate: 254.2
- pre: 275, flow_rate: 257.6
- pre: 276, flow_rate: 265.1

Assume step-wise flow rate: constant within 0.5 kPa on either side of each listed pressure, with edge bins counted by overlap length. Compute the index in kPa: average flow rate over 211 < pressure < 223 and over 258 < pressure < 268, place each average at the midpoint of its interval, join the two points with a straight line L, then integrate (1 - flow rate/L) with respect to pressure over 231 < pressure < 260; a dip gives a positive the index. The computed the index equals 9.1 kPa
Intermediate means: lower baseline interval 191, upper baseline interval 187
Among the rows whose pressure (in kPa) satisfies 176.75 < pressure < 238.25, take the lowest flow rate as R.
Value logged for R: 105.9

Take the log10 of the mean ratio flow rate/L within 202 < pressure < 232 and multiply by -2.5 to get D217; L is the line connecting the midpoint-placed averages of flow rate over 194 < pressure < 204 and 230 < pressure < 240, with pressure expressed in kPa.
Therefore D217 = 0.05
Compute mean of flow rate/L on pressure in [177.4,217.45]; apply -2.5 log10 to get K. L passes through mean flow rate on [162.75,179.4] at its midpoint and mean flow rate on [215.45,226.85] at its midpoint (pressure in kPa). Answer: -0.244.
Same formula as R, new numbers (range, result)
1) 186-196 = 232.7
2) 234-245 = 121.3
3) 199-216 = 208.6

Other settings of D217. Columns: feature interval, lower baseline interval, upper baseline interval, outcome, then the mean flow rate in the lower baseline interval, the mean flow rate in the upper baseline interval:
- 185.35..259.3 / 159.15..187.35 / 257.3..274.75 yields 0.24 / 230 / 207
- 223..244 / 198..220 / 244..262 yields 0.32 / 227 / 129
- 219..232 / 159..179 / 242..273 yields 0.43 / 229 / 161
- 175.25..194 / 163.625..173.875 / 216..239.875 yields -0.16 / 228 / 138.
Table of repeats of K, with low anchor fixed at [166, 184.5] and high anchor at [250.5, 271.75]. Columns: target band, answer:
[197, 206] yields -0.139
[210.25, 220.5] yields -0.013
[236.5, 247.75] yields 0.369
